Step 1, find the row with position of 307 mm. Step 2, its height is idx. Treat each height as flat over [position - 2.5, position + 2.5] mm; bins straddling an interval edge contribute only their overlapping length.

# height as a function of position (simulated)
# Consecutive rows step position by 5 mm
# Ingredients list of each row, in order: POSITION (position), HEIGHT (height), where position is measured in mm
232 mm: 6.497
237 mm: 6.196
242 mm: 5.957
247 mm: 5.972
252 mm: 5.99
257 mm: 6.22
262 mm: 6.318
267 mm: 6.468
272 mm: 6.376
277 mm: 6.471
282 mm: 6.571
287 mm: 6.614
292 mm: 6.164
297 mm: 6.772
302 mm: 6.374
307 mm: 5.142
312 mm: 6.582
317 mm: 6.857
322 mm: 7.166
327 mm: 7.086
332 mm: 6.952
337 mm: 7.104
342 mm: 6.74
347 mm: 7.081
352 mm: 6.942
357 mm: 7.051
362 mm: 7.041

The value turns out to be 5.142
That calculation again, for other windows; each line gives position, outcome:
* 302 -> 6.374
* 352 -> 6.942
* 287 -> 6.614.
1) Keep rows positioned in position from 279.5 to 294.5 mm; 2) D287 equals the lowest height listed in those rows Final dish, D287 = 6.164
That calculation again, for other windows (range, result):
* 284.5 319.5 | 5.142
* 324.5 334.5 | 6.952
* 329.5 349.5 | 6.74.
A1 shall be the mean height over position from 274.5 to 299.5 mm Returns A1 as 6.52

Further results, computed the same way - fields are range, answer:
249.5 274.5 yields 6.27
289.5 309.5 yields 6.11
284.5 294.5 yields 6.39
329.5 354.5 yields 6.96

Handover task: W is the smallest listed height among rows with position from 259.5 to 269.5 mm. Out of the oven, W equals 6.318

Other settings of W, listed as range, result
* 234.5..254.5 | 5.957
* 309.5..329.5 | 6.582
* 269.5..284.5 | 6.376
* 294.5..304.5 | 6.374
